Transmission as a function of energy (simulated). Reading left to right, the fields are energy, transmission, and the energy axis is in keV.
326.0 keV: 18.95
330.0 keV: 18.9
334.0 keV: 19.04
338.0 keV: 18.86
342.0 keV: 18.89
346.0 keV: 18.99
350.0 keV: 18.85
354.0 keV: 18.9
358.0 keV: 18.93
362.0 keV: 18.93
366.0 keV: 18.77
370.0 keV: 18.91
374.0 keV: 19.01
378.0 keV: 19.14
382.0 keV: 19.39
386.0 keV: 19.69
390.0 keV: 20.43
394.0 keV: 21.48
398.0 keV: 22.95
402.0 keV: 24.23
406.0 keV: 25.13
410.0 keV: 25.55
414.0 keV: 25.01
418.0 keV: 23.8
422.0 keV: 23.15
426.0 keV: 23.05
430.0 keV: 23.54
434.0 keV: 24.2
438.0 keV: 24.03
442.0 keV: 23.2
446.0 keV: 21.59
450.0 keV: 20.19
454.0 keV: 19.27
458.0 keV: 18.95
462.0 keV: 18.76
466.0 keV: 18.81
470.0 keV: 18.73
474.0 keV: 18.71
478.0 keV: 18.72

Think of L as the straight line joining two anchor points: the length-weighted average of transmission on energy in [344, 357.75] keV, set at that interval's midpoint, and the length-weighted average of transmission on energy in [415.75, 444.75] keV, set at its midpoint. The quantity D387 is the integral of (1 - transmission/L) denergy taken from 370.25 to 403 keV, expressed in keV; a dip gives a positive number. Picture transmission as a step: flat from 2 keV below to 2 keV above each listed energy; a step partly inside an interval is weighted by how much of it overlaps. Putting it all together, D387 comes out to 0.7 keV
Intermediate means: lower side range 18.9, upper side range 23.5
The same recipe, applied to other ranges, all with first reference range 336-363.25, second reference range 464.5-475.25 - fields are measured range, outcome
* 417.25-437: -5.0 keV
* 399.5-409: -2.9 keV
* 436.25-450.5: -2.8 keV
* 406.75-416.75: -3.4 keV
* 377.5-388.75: -0.4 keV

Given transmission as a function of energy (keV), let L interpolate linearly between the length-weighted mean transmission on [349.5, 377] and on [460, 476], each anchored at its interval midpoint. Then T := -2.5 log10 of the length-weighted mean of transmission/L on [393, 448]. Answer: -0.25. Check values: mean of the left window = 18.9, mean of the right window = 18.8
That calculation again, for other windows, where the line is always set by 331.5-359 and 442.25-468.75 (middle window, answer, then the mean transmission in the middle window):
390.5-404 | -0.170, 22.6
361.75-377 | 0.011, 18.9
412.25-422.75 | -0.228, 24.1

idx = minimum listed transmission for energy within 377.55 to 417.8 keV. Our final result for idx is 19.14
